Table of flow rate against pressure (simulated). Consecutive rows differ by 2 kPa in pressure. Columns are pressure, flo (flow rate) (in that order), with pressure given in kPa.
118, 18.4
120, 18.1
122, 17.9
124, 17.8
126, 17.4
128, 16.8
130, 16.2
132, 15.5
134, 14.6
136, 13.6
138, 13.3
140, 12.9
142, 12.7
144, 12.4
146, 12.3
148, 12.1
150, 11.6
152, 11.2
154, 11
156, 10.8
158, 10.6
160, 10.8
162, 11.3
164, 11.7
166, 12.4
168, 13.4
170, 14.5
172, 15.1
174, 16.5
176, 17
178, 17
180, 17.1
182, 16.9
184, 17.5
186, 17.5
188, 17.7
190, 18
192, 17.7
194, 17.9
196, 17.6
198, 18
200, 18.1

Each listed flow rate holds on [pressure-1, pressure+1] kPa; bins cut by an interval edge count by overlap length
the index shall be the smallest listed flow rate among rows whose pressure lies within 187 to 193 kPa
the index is 17.7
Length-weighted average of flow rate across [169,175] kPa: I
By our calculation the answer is 15.4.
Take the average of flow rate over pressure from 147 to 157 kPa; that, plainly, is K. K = 11.3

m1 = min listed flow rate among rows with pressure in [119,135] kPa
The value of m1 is 14.6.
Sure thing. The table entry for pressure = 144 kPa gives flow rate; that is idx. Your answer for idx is 12.4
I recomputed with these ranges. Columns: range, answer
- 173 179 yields 16.8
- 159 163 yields 11.1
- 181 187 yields 17.3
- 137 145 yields 12.8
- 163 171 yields 13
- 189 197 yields 17.8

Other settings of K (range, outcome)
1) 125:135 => 16.1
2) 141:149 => 12.4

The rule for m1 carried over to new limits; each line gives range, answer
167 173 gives 13.4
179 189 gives 16.9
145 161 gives 10.6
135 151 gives 11.6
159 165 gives 10.8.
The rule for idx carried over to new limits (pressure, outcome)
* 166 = 12.4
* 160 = 10.8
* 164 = 11.7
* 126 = 17.4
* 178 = 17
